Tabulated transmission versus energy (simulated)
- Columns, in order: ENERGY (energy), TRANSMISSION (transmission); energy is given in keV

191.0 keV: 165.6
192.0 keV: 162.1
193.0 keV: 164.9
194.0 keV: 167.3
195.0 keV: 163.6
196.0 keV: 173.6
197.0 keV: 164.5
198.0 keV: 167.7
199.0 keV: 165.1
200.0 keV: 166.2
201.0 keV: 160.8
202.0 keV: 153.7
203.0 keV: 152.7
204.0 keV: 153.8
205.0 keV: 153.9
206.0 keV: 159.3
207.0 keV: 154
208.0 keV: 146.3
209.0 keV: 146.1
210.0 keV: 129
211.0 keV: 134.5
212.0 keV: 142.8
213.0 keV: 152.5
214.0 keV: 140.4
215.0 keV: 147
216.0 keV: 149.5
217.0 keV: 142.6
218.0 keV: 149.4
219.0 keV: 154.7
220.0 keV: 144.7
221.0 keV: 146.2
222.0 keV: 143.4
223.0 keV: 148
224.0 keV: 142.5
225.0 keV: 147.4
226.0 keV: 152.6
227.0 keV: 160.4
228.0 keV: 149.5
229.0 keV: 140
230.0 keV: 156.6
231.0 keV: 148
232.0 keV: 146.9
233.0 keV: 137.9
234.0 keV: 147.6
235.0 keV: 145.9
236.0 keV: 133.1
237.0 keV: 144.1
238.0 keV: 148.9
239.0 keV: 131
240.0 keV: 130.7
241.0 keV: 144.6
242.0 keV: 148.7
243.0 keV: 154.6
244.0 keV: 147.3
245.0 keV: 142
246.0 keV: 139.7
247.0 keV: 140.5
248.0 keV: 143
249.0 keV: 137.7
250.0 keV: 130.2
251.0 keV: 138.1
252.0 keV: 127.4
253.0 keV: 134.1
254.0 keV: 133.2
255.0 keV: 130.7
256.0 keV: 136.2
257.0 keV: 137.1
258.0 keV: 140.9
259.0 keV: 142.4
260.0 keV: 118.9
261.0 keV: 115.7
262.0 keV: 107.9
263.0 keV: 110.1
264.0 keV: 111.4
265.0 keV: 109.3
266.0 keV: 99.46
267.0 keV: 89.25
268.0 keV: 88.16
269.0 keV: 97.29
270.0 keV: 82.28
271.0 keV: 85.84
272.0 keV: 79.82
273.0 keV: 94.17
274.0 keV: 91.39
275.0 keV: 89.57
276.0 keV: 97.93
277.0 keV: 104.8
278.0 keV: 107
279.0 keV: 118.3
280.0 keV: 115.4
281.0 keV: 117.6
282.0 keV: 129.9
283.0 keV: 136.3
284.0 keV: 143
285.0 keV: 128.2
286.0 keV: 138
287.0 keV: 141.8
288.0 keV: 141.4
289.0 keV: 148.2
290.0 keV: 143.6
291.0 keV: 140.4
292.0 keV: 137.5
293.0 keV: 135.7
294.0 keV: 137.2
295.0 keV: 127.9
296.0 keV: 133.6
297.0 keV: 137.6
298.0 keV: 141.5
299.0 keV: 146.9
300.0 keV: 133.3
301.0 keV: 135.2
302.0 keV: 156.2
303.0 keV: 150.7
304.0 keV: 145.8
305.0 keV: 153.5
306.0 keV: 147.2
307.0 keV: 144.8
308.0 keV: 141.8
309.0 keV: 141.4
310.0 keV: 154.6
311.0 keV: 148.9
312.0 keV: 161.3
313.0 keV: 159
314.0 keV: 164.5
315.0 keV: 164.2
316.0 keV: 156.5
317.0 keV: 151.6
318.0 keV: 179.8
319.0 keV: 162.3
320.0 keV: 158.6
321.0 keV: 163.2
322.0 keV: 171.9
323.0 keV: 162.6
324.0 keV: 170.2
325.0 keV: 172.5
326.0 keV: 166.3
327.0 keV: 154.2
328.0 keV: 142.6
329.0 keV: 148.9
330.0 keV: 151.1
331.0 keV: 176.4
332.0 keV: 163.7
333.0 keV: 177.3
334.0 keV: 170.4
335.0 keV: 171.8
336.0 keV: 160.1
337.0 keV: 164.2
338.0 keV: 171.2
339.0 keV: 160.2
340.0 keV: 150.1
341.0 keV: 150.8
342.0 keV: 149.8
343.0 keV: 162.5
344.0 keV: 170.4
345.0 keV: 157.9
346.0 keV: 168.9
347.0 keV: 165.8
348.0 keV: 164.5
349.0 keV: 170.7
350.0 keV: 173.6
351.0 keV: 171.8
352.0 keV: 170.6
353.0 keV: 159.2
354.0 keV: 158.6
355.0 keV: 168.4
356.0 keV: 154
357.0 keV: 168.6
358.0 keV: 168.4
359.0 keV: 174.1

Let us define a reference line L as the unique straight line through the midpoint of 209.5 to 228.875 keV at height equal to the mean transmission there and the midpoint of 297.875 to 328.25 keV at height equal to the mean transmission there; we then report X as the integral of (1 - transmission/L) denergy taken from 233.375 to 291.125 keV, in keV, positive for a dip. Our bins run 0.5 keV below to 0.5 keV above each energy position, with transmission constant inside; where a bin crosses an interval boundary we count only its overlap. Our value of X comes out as 9.7 keV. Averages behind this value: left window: 146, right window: 155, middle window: 125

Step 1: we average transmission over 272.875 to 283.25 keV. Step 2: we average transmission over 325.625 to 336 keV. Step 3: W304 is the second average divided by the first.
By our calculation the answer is 1.5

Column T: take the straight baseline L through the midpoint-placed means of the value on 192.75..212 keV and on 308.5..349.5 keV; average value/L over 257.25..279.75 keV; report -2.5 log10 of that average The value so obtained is 0.46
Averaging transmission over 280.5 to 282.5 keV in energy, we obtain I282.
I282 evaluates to 124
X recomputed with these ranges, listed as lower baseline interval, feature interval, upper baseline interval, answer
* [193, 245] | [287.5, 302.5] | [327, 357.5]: 1.7 keV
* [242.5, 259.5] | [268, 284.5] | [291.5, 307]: 4.1 keV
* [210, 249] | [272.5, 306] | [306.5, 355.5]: 5.3 keV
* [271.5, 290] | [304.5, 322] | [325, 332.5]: -1.3 keV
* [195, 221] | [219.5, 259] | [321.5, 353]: 3.2 keV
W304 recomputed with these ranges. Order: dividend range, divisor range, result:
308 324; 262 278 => 1.66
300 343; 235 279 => 1.30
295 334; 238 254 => 1.11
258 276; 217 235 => 0.69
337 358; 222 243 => 1.12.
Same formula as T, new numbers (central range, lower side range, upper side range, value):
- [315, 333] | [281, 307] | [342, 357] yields -0.061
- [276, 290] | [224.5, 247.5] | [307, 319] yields 0.188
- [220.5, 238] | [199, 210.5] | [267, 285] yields -0.078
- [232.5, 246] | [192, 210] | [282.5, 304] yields 0.061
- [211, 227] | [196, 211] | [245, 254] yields 0.014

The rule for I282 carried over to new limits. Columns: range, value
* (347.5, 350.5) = 170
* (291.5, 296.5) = 134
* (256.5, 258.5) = 139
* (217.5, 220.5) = 150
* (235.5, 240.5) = 138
